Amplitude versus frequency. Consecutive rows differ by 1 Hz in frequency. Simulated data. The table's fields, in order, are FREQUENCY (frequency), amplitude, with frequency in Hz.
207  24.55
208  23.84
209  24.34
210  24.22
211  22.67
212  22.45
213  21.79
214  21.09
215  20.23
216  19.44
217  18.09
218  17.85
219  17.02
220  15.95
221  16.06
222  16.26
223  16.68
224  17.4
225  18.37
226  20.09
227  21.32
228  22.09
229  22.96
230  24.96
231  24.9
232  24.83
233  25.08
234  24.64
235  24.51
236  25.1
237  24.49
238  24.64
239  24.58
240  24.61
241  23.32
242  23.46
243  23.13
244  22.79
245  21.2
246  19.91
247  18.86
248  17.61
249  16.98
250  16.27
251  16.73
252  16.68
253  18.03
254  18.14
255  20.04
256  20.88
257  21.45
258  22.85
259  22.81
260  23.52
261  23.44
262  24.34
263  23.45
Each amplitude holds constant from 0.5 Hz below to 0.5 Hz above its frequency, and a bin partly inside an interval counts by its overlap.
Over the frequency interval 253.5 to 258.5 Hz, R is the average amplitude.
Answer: 20.7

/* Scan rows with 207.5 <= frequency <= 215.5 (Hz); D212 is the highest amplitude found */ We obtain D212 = 24.34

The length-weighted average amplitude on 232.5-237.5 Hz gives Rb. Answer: 24.8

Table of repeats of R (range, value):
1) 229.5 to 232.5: 24.9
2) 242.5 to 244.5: 23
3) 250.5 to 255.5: 17.9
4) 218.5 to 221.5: 16.3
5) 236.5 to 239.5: 24.6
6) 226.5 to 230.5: 22.8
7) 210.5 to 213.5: 22.3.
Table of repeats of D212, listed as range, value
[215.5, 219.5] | 19.44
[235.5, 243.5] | 25.1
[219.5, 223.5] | 16.68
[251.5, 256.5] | 20.88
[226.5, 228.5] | 22.09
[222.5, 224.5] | 17.4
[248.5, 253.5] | 18.03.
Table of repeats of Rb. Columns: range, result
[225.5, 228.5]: 21.2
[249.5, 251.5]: 16.5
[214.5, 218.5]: 18.9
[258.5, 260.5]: 23.2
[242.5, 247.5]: 21.2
